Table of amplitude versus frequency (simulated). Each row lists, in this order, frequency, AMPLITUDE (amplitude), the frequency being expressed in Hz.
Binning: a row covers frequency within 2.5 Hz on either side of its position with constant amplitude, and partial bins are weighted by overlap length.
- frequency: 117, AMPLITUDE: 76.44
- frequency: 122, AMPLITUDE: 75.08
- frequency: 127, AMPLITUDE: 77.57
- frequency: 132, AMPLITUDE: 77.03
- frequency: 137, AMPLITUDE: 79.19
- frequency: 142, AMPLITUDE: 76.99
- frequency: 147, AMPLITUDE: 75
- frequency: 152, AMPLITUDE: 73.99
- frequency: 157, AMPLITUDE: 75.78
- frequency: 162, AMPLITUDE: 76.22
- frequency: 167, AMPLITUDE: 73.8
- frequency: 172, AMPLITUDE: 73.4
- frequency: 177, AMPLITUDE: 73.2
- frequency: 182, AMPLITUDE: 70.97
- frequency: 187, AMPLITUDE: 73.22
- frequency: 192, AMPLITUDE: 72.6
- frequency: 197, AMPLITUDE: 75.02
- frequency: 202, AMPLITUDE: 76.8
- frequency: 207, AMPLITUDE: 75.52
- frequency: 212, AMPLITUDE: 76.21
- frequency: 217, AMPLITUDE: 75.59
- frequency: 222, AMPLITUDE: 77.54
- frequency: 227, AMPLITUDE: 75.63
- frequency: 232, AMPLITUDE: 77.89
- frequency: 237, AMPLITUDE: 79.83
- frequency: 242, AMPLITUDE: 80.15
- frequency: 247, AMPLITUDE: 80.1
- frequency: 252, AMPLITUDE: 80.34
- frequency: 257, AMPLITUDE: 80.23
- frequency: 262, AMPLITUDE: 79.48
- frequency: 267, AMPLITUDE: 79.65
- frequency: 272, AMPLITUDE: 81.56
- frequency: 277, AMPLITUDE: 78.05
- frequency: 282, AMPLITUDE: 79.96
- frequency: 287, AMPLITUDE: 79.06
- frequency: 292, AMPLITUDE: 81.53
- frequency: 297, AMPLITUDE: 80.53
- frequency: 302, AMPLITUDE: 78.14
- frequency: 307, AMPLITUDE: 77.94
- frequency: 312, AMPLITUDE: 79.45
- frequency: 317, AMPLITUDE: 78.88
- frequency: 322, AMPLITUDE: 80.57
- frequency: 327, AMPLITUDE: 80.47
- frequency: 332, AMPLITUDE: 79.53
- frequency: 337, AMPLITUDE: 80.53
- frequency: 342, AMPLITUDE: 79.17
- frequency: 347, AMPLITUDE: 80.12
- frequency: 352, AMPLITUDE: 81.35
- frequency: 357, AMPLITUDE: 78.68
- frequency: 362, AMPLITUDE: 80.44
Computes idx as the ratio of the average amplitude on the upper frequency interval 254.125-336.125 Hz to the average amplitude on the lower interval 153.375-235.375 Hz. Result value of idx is 1.06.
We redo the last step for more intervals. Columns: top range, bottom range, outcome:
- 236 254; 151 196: 1.09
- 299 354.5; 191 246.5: 1.04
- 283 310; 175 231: 1.06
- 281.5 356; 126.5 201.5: 1.07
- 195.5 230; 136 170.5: 1.01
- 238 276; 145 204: 1.08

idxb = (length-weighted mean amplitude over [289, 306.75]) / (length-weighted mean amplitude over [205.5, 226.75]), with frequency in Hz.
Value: 1.0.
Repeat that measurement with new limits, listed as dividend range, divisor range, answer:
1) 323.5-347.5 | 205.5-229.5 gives 1.05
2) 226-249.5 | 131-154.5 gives 1.03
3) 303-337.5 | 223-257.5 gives 1.01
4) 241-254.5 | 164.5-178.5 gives 1.09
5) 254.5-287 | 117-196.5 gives 1.06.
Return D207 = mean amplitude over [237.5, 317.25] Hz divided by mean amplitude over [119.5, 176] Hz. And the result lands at 1.1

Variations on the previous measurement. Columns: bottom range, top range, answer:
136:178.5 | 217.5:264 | 1.05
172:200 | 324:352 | 1.10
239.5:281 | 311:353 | 1.00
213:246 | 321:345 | 1.03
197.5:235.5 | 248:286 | 1.04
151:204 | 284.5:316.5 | 1.07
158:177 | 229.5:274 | 1.07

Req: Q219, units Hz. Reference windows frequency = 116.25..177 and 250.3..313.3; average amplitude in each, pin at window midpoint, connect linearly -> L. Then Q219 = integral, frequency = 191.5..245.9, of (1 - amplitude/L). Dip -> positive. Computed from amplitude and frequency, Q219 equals 0.7 Hz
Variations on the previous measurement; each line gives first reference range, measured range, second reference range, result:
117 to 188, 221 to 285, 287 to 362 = -1.18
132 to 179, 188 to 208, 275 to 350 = 0.45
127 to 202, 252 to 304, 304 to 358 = -1.12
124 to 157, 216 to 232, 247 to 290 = 0.43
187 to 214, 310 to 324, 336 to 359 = -0.12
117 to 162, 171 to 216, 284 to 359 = 1.84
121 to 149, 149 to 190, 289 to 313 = 1.93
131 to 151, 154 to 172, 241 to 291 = 0.56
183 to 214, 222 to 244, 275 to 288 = -0.50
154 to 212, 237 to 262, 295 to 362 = -1.09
